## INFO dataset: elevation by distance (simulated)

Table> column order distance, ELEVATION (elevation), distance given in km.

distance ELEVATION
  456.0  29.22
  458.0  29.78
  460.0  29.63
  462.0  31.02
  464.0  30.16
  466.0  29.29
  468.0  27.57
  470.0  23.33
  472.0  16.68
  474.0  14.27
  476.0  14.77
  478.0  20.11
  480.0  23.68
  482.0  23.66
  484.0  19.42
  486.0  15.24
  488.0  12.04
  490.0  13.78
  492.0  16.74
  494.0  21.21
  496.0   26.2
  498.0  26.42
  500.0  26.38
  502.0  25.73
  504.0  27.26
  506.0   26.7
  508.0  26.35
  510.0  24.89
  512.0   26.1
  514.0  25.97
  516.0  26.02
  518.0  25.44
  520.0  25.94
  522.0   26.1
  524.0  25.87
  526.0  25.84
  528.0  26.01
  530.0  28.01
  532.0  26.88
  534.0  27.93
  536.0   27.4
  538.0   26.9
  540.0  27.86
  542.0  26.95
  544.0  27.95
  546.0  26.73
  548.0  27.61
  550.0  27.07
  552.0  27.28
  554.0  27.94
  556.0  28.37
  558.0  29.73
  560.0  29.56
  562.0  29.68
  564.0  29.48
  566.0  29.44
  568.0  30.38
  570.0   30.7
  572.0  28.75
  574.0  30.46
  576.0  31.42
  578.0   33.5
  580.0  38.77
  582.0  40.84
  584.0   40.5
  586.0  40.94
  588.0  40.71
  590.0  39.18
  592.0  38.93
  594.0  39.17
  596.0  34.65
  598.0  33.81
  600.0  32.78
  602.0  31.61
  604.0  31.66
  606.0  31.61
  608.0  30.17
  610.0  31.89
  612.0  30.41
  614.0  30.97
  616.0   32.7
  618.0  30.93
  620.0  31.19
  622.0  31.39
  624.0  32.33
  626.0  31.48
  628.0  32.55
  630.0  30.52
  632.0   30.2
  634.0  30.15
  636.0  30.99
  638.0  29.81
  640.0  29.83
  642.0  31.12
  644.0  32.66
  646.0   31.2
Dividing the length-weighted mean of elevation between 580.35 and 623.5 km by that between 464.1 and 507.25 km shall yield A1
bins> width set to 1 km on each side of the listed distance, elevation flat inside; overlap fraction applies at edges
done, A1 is 1.6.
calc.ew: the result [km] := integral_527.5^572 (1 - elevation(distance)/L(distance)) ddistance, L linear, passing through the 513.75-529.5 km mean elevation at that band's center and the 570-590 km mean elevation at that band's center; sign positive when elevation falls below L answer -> 3.7 km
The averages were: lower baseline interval 26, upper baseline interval 36.1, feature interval 28.2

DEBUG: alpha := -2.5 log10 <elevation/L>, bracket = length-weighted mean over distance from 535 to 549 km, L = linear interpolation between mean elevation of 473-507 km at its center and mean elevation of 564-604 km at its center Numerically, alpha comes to 0.047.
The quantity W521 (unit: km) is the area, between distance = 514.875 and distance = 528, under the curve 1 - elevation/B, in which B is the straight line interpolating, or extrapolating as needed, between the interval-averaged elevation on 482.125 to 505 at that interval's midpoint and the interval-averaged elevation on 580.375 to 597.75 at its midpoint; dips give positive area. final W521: 0.21 km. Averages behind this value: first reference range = 21.1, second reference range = 39.1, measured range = 25.9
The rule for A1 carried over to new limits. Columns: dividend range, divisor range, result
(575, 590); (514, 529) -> 1.47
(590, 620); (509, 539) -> 1.26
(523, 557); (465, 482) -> 1.27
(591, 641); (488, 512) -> 1.37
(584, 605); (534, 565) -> 1.30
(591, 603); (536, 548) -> 1.29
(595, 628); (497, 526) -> 1.22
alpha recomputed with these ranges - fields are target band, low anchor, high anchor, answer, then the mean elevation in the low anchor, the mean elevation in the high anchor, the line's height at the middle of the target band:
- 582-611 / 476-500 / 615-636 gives -0.23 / 19.9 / 31.3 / 28.9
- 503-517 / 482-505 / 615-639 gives -0.17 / 21.1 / 31.2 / 22.3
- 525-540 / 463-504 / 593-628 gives -0.06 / 21.5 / 32.3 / 25.6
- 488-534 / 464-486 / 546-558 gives -0.02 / 21.4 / 27.8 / 24.4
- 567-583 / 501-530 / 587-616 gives -0.05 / 26.1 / 34.1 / 31.6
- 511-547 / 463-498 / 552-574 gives -0.04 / 20.6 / 29.4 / 25.8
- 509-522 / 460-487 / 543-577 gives 0.00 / 22.5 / 29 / 25.7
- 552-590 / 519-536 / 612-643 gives -0.15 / 26.6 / 31.1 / 28.6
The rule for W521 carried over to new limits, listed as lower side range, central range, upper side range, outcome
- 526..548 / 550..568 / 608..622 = -0.35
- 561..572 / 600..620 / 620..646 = -0.48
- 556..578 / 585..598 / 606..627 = -3.32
